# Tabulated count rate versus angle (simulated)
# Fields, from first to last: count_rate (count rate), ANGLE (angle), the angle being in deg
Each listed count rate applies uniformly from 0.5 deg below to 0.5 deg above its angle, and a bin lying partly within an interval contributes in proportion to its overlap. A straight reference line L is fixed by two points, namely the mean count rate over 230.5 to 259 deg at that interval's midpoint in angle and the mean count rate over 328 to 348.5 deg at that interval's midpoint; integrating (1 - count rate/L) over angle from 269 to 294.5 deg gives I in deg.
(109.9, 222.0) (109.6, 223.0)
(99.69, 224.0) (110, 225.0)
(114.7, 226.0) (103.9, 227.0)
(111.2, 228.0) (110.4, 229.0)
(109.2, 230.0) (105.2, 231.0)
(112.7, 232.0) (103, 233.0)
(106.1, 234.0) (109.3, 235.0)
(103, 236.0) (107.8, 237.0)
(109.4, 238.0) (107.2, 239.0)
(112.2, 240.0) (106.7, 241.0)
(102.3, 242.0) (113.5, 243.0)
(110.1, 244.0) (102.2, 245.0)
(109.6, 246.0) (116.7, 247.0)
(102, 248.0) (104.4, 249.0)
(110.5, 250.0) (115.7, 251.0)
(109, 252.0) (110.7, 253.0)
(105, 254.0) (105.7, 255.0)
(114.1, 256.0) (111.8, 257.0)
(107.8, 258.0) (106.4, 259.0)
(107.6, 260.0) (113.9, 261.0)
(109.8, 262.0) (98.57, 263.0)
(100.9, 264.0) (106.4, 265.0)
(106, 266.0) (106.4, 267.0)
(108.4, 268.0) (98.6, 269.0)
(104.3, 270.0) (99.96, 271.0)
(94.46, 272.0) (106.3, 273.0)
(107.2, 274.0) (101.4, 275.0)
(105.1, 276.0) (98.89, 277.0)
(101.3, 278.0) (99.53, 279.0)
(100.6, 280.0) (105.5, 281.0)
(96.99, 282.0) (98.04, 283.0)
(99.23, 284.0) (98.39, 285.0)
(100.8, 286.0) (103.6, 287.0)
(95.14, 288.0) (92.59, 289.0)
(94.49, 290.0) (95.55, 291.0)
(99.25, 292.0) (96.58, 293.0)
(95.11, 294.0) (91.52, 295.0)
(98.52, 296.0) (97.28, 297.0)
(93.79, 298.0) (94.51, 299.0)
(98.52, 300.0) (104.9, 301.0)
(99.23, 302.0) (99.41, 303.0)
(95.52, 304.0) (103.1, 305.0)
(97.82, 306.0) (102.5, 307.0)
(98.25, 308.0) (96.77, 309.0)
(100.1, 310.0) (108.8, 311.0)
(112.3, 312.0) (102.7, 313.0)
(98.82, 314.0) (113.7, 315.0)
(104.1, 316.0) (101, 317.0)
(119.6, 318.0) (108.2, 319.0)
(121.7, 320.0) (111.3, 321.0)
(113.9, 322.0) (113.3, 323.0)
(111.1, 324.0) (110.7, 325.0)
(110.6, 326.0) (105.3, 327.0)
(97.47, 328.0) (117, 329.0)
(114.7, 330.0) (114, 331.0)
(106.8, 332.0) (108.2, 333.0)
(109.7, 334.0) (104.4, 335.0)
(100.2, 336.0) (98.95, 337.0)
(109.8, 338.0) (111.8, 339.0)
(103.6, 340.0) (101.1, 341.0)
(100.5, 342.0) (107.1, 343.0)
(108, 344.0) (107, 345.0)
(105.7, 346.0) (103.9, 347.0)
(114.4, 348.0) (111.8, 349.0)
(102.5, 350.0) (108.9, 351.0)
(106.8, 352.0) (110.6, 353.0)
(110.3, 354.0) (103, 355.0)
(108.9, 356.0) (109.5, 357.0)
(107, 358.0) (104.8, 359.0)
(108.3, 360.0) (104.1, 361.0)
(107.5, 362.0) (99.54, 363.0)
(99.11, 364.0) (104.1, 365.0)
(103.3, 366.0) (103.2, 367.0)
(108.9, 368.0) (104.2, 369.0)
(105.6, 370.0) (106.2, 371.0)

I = 1.9 deg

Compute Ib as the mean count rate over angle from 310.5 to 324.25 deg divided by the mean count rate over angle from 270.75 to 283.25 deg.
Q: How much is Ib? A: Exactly 1.09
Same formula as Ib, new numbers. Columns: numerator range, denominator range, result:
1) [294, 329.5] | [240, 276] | 0.98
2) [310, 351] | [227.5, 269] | 1.00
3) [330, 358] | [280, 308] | 1.09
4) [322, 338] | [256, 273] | 1.03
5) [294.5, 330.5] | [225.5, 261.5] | 0.96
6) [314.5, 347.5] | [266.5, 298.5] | 1.09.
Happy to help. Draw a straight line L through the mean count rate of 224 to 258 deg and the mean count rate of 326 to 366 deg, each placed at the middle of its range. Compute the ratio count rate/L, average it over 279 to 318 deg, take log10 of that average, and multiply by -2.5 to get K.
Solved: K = 0.079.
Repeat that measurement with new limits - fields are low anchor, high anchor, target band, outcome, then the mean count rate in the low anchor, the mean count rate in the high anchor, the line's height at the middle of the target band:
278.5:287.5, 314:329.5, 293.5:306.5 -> 0.08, 100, 110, 105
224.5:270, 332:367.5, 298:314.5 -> 0.06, 108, 106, 107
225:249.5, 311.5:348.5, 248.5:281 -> 0.03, 108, 108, 108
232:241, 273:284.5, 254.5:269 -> -0.03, 108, 101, 104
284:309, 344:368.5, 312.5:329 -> -0.08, 97.8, 106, 101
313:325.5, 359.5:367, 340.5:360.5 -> -0.01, 110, 104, 106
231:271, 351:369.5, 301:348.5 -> 0.00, 107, 106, 106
